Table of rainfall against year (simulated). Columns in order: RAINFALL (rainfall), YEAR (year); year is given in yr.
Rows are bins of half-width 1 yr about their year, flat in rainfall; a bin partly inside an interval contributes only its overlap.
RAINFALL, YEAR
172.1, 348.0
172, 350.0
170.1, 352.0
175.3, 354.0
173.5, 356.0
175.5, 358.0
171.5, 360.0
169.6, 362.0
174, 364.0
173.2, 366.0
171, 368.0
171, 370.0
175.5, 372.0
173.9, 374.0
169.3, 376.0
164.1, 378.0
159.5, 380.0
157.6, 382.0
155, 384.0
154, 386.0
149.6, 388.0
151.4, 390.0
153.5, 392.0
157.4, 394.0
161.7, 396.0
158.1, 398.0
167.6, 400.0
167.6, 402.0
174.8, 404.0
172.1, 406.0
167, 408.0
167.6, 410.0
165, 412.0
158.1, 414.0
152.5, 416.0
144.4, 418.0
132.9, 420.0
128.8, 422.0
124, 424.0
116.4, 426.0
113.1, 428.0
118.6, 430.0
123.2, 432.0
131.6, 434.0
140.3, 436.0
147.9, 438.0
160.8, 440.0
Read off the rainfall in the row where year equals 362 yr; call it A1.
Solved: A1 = 169.6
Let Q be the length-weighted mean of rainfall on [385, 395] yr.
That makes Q 153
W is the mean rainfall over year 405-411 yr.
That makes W 169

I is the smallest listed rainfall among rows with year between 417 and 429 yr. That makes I 113.1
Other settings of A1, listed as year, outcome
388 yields 149.6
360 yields 171.5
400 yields 167.6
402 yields 167.6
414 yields 158.1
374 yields 173.9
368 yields 171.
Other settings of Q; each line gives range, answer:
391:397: 158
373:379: 169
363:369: 173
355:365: 173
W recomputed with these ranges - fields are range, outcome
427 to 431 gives 116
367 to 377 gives 172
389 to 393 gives 152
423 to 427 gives 120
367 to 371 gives 171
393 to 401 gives 161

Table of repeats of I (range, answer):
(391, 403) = 153.5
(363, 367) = 173.2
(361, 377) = 169.3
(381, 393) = 149.6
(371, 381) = 159.5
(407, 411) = 167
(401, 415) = 158.1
